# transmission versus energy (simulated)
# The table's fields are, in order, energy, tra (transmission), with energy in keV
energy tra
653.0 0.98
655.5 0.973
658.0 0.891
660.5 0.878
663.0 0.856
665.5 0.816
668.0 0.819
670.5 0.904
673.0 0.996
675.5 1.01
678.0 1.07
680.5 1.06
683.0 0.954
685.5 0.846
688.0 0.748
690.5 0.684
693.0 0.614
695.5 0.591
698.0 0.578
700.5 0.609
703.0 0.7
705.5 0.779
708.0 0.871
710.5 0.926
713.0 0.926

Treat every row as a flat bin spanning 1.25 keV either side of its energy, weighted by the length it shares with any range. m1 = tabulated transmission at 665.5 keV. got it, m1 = 0.816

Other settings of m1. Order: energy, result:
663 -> 0.856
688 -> 0.748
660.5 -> 0.878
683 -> 0.954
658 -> 0.891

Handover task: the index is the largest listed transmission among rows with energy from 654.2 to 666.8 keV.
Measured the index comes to 0.973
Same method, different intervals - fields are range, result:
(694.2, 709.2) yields 0.871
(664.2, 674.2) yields 0.996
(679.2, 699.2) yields 1.06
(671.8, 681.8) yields 1.07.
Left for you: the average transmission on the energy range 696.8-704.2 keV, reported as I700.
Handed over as 0.629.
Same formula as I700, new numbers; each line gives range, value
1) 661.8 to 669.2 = 0.83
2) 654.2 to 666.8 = 0.883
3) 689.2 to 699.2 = 0.618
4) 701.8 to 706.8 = 0.741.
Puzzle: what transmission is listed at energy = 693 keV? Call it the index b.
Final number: 0.614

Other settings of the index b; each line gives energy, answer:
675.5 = 1.01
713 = 0.926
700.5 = 0.609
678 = 1.07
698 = 0.578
